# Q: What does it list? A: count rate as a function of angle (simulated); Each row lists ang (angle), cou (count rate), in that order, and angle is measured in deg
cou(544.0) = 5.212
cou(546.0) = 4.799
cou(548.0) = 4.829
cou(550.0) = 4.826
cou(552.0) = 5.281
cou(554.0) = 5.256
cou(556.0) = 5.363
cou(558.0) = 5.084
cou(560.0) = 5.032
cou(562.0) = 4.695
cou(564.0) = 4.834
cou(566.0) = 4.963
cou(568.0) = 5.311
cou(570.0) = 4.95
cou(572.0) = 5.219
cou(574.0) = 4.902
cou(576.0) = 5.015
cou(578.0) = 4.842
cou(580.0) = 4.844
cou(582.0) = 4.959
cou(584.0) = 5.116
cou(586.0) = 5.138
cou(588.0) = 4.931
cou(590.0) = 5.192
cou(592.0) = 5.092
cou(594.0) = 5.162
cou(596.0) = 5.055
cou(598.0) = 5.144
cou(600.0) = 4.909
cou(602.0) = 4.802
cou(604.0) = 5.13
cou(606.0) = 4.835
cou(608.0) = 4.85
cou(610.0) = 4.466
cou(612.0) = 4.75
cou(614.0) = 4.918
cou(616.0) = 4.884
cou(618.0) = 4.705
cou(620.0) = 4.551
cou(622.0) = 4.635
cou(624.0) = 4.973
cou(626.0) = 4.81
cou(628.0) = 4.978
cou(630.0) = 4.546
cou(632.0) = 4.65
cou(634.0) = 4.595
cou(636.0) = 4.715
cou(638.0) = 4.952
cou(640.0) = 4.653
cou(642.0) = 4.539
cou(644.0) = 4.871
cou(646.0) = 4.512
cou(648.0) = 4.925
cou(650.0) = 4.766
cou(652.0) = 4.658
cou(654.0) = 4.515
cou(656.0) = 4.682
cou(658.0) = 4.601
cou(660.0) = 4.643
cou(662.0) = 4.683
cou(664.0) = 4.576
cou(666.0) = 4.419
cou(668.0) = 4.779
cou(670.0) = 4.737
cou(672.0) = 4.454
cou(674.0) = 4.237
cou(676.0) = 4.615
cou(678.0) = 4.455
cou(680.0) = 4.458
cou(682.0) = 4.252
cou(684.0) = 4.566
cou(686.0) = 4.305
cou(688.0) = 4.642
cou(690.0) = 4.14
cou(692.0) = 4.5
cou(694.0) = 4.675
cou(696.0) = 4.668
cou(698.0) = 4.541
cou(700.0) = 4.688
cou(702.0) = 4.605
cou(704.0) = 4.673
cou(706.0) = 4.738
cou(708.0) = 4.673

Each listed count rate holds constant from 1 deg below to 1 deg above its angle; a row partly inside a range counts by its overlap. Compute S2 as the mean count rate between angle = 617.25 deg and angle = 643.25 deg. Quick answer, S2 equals 4.72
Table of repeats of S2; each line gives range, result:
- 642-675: 4.63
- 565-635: 4.91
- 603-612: 4.81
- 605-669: 4.71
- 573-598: 5.03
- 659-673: 4.61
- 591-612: 4.94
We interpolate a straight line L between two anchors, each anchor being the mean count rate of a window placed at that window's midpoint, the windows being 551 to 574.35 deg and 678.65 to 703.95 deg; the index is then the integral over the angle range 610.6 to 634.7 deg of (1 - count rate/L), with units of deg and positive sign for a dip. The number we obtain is 0.33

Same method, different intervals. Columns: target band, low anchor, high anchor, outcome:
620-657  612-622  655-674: -0.3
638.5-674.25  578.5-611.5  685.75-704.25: 0.6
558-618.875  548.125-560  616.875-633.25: -0.3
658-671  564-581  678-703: -0.1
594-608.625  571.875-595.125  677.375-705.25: -0.1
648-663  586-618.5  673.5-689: -0.2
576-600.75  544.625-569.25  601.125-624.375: -0.7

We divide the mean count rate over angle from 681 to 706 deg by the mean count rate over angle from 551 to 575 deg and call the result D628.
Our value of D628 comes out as 0.89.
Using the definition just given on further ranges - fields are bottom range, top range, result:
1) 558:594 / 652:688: 0.91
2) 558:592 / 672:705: 0.90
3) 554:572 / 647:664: 0.93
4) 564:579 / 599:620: 0.96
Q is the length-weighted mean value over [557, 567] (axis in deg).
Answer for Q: 4.92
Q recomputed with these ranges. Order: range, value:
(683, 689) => 4.5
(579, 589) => 5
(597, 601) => 5.03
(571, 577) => 5.05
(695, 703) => 4.63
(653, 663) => 4.62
